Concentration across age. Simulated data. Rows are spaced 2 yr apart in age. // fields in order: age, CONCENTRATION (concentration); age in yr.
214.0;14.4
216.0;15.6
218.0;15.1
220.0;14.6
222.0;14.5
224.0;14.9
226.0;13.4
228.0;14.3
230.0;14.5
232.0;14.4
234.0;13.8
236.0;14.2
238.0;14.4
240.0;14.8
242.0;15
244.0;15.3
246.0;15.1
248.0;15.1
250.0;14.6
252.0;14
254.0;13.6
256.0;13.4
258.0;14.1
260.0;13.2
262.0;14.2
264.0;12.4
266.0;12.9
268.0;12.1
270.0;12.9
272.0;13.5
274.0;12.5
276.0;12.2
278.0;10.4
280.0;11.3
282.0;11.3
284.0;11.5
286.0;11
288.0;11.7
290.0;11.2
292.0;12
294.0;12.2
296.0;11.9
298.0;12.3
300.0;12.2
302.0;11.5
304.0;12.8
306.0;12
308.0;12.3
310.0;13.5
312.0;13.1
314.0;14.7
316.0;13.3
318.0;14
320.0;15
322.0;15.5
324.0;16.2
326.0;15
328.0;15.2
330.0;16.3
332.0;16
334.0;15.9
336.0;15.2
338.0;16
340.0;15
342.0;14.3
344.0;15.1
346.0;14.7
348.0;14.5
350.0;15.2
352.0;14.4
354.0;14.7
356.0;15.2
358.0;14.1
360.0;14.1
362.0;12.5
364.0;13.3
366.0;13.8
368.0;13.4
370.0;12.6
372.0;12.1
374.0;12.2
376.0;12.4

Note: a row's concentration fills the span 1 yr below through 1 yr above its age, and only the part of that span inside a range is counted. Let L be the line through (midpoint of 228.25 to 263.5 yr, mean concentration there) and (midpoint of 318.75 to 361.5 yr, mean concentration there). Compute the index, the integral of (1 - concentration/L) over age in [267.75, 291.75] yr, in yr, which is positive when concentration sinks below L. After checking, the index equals 4.6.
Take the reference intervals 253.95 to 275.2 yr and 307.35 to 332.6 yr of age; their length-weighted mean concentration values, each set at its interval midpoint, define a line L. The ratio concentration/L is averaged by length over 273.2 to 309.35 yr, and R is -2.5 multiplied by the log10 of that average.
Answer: 0.17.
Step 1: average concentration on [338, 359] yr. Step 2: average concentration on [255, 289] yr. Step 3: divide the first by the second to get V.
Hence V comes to 1.19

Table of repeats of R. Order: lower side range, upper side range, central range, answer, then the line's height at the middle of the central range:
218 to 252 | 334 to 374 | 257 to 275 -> 0.11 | 14.5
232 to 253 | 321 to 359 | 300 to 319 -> 0.16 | 15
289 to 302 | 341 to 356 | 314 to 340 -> -0.13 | 13.6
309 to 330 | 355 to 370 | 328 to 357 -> -0.08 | 14.1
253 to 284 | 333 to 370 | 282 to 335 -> 0.02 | 13.5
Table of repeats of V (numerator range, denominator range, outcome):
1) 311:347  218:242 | 1.04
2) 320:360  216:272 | 1.07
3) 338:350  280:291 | 1.31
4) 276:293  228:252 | 0.78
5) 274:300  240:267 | 0.83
